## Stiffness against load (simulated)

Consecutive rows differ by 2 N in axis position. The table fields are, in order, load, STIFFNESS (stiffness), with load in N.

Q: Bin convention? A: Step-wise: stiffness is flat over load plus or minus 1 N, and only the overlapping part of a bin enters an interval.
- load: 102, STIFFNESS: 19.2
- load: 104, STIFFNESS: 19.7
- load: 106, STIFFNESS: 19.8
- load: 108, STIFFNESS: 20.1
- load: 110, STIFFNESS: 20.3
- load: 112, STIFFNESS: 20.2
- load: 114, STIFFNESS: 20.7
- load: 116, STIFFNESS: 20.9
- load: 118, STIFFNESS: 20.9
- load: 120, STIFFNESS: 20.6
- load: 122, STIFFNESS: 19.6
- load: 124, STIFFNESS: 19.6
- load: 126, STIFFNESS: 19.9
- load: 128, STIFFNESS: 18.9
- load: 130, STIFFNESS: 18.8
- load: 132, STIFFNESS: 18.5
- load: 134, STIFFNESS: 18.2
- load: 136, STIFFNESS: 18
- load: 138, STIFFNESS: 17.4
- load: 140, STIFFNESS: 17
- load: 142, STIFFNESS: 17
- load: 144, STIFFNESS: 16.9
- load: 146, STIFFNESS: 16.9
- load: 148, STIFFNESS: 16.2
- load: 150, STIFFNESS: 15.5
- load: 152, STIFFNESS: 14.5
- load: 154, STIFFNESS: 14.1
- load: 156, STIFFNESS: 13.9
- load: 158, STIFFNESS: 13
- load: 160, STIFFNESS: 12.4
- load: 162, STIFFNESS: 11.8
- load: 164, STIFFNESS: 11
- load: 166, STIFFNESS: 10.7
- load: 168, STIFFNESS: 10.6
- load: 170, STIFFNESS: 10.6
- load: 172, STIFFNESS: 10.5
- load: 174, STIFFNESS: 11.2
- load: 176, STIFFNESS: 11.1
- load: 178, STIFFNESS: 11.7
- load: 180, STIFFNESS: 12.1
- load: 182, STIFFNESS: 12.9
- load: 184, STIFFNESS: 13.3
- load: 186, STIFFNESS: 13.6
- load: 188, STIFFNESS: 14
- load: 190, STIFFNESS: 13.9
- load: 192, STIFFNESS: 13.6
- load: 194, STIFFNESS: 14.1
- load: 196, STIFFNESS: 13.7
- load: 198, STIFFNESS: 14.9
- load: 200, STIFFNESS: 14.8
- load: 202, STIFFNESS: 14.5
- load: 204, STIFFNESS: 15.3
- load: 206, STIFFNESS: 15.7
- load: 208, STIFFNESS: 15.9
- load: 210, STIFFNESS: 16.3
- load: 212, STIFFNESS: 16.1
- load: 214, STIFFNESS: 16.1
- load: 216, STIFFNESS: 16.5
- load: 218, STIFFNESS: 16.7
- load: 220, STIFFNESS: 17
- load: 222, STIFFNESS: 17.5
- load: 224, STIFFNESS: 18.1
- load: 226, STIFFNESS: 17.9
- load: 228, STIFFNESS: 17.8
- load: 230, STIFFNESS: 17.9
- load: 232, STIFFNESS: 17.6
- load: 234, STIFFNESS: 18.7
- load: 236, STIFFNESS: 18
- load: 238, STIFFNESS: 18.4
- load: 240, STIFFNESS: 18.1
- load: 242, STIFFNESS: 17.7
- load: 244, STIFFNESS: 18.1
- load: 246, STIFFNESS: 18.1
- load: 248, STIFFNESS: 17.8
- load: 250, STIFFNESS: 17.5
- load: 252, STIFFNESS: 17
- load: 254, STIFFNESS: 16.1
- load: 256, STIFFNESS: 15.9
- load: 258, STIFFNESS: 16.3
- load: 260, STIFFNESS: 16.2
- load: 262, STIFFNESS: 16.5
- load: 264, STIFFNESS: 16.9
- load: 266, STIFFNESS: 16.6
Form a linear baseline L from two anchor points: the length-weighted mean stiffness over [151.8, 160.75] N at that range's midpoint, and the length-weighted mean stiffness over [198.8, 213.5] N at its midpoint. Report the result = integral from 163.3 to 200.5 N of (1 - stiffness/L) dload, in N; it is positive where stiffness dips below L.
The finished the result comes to 5.3 N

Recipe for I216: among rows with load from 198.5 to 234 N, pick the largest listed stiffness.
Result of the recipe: 18.7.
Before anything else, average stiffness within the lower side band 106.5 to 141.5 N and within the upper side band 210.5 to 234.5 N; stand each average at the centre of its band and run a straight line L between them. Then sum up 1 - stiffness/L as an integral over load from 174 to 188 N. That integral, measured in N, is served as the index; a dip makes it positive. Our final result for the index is 4.4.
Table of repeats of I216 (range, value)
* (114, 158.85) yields 20.9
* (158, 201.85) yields 14.9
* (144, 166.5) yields 16.9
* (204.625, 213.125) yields 16.3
